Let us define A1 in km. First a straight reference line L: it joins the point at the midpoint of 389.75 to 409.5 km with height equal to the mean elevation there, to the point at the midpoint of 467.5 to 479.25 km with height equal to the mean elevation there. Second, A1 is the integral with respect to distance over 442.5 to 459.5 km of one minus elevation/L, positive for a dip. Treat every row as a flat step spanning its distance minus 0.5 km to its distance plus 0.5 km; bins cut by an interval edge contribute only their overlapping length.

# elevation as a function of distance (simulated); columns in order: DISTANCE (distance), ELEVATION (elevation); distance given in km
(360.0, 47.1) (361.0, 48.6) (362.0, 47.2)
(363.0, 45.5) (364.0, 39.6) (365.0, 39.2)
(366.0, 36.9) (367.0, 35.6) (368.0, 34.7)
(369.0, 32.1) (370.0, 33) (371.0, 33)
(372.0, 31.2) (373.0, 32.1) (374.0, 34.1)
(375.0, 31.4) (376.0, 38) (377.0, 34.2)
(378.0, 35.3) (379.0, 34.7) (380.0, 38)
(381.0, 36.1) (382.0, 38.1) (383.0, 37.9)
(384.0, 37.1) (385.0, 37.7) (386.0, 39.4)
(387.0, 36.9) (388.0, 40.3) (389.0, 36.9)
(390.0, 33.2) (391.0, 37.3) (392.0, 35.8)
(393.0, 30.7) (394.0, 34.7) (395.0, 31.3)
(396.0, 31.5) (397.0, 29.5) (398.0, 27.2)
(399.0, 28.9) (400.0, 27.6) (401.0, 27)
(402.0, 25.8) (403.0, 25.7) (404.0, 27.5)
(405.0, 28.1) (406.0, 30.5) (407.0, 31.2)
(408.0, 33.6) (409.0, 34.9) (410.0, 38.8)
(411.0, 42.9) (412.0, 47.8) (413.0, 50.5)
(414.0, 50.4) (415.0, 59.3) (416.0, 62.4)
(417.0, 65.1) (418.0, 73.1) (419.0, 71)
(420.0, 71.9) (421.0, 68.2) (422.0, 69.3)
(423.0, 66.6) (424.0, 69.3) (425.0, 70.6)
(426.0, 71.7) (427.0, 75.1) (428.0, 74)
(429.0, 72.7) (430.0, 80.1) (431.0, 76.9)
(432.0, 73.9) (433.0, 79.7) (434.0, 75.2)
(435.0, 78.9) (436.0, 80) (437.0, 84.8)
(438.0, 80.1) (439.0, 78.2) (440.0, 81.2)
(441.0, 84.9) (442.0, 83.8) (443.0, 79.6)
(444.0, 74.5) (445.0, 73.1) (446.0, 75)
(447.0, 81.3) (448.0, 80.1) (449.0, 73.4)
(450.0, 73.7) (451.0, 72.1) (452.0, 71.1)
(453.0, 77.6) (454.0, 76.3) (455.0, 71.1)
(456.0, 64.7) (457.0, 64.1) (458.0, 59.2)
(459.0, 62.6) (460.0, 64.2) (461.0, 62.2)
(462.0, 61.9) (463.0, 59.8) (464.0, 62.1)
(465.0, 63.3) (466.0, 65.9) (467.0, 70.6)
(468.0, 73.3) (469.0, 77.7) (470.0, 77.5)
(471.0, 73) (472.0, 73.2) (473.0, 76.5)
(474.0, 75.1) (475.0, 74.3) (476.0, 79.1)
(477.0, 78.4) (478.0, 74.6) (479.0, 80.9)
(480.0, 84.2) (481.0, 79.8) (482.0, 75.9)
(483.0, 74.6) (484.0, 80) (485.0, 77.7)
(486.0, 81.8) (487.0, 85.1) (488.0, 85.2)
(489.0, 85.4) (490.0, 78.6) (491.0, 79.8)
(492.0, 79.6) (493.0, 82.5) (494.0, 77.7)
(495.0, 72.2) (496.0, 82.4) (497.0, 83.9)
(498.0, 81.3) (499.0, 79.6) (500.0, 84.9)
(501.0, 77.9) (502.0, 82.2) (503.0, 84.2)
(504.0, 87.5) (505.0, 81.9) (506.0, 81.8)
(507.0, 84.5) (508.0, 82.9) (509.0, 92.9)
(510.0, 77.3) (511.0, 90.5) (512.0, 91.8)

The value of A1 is -2.9 km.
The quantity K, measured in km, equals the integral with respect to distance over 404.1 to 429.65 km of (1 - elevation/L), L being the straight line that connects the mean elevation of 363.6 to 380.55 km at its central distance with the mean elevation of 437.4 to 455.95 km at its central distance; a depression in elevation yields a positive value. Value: 1.72 km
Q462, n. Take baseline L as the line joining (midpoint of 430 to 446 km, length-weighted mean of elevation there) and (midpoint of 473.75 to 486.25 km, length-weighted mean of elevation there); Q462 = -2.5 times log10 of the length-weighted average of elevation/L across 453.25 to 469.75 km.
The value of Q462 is 0.18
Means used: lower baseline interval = 78.9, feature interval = 66.5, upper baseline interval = 78.2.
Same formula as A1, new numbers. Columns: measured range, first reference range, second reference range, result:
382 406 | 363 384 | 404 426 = 6.2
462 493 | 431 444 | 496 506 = 2.1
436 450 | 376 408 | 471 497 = -4.9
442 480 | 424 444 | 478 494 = 3.4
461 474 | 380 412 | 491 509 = -0.5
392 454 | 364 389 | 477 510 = -5.0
